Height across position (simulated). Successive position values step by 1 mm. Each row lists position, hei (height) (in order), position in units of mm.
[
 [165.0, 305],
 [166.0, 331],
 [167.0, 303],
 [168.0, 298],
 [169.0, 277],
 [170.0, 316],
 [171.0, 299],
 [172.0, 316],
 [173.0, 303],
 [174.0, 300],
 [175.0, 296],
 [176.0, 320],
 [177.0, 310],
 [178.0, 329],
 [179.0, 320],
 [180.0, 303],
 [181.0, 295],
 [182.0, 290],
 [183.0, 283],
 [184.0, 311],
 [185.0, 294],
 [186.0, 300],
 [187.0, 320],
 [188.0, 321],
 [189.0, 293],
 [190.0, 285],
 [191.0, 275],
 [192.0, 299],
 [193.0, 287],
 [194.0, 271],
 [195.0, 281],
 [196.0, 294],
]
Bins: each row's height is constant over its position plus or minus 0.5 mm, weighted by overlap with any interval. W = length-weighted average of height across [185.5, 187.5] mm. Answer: 310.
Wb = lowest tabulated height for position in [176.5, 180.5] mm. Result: 303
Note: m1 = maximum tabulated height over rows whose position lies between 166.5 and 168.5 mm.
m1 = 303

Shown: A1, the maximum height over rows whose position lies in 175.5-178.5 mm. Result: 329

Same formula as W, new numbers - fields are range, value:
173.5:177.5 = 306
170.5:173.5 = 306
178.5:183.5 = 298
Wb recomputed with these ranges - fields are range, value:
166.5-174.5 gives 277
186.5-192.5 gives 275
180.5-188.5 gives 283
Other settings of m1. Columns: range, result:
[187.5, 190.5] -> 321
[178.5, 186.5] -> 320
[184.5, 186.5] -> 300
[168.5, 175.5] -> 316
